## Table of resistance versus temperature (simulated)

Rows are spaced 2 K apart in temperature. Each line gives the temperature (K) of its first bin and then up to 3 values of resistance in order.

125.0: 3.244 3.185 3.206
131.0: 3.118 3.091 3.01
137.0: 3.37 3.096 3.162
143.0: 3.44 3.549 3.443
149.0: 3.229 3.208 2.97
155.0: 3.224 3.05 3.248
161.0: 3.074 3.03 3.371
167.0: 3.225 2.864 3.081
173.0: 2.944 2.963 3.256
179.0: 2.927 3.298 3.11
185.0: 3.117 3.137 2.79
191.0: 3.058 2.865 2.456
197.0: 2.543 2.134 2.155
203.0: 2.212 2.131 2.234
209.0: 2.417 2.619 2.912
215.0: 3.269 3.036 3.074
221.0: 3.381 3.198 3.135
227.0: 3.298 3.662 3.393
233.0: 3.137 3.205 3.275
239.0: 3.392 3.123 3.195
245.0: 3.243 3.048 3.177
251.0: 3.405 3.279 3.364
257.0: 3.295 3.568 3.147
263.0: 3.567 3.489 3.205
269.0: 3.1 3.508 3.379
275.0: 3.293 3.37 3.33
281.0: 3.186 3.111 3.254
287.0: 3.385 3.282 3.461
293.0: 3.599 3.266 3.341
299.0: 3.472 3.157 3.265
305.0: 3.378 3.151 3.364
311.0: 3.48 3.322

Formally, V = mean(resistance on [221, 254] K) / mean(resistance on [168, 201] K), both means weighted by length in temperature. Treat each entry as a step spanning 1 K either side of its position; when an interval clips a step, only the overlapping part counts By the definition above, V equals 1.1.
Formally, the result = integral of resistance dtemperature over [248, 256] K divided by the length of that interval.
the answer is 3.31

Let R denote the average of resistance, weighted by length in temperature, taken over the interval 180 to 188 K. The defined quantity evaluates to 3.17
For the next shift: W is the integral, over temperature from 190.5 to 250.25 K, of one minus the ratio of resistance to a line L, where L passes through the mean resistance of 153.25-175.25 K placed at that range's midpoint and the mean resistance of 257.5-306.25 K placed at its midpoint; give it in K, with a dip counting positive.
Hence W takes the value 5.2 K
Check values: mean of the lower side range 3.1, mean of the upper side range 3.34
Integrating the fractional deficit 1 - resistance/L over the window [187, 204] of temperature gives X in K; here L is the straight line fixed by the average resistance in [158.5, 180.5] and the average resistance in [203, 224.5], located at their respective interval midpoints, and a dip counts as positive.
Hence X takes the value 2.1 K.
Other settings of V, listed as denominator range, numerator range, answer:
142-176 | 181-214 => 0.83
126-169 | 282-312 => 1.04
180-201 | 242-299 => 1.18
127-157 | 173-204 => 0.87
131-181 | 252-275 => 1.06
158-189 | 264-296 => 1.07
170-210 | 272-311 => 1.21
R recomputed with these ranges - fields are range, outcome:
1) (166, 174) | 3.03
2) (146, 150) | 3.34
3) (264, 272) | 3.33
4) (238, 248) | 3.2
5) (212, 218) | 3.07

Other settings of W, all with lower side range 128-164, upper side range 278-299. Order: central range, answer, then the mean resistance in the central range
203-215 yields 2.7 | 2.51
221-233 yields -0.2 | 3.32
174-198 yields 2.0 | 2.96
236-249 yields 0.3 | 3.21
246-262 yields 0.1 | 3.29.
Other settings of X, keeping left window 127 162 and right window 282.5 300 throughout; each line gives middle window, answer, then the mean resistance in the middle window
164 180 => 0.8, 3.08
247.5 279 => -0.1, 3.34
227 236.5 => -0.1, 3.34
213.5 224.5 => 0.4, 3.18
